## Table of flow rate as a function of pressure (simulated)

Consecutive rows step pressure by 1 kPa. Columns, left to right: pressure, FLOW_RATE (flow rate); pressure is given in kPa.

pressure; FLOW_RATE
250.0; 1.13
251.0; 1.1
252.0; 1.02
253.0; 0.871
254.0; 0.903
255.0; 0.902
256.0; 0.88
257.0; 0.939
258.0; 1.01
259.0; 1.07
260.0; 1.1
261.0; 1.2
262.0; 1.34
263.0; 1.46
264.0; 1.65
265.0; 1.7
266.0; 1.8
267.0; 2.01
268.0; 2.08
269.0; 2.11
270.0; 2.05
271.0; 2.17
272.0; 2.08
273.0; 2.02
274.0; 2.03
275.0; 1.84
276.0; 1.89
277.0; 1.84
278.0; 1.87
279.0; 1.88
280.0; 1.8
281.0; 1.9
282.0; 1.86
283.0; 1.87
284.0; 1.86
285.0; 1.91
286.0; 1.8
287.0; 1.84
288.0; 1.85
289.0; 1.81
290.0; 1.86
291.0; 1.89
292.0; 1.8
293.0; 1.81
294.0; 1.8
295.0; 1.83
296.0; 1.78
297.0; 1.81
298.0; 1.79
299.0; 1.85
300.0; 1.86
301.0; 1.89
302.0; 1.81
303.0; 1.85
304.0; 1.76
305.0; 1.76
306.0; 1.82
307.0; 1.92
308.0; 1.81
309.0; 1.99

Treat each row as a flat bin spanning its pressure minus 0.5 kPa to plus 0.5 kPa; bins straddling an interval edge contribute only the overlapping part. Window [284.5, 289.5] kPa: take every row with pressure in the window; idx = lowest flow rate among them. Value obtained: 1.8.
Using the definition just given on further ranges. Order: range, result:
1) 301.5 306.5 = 1.76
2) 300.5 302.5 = 1.81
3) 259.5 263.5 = 1.1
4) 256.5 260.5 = 0.939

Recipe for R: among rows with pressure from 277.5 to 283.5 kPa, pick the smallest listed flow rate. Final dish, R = 1.8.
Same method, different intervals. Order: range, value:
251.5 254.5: 0.871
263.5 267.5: 1.65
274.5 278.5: 1.84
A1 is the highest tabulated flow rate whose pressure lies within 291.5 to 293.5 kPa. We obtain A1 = 1.81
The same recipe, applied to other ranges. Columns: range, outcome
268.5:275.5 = 2.17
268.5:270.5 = 2.11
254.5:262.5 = 1.34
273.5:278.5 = 2.03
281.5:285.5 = 1.91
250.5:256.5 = 1.1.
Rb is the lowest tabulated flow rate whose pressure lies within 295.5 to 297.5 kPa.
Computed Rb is 1.78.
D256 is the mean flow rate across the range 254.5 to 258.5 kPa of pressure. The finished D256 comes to 0.933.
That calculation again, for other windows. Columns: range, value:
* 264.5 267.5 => 1.84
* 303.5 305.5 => 1.76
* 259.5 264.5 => 1.35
